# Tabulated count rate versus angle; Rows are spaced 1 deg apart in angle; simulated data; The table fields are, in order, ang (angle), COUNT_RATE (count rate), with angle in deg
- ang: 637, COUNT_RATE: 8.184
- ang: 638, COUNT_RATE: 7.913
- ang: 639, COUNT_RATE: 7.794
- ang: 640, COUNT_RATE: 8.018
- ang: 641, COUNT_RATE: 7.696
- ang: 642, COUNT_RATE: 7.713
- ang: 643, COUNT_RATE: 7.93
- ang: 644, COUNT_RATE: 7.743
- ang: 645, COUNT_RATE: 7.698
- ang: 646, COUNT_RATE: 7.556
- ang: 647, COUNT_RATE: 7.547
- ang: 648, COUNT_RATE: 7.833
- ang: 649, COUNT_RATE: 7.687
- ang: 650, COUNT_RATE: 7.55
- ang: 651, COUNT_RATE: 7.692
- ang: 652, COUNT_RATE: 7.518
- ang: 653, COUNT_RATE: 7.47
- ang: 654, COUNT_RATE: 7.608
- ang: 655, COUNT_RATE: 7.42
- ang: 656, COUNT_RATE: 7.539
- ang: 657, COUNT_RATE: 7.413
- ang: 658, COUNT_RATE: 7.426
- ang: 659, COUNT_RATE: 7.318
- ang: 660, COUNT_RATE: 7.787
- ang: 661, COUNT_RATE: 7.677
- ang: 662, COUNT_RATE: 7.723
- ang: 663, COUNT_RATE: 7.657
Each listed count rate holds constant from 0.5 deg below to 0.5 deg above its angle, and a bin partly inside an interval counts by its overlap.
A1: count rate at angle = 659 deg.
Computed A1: 7.318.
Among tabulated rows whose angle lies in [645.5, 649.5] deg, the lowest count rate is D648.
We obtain 7.547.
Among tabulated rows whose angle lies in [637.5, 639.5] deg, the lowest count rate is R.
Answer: 7.794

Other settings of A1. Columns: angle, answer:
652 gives 7.518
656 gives 7.539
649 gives 7.687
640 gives 8.018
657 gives 7.413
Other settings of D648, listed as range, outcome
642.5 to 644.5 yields 7.743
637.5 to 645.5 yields 7.696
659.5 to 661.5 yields 7.677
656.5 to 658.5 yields 7.413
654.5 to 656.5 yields 7.42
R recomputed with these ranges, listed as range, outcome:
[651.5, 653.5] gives 7.47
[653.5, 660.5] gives 7.318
